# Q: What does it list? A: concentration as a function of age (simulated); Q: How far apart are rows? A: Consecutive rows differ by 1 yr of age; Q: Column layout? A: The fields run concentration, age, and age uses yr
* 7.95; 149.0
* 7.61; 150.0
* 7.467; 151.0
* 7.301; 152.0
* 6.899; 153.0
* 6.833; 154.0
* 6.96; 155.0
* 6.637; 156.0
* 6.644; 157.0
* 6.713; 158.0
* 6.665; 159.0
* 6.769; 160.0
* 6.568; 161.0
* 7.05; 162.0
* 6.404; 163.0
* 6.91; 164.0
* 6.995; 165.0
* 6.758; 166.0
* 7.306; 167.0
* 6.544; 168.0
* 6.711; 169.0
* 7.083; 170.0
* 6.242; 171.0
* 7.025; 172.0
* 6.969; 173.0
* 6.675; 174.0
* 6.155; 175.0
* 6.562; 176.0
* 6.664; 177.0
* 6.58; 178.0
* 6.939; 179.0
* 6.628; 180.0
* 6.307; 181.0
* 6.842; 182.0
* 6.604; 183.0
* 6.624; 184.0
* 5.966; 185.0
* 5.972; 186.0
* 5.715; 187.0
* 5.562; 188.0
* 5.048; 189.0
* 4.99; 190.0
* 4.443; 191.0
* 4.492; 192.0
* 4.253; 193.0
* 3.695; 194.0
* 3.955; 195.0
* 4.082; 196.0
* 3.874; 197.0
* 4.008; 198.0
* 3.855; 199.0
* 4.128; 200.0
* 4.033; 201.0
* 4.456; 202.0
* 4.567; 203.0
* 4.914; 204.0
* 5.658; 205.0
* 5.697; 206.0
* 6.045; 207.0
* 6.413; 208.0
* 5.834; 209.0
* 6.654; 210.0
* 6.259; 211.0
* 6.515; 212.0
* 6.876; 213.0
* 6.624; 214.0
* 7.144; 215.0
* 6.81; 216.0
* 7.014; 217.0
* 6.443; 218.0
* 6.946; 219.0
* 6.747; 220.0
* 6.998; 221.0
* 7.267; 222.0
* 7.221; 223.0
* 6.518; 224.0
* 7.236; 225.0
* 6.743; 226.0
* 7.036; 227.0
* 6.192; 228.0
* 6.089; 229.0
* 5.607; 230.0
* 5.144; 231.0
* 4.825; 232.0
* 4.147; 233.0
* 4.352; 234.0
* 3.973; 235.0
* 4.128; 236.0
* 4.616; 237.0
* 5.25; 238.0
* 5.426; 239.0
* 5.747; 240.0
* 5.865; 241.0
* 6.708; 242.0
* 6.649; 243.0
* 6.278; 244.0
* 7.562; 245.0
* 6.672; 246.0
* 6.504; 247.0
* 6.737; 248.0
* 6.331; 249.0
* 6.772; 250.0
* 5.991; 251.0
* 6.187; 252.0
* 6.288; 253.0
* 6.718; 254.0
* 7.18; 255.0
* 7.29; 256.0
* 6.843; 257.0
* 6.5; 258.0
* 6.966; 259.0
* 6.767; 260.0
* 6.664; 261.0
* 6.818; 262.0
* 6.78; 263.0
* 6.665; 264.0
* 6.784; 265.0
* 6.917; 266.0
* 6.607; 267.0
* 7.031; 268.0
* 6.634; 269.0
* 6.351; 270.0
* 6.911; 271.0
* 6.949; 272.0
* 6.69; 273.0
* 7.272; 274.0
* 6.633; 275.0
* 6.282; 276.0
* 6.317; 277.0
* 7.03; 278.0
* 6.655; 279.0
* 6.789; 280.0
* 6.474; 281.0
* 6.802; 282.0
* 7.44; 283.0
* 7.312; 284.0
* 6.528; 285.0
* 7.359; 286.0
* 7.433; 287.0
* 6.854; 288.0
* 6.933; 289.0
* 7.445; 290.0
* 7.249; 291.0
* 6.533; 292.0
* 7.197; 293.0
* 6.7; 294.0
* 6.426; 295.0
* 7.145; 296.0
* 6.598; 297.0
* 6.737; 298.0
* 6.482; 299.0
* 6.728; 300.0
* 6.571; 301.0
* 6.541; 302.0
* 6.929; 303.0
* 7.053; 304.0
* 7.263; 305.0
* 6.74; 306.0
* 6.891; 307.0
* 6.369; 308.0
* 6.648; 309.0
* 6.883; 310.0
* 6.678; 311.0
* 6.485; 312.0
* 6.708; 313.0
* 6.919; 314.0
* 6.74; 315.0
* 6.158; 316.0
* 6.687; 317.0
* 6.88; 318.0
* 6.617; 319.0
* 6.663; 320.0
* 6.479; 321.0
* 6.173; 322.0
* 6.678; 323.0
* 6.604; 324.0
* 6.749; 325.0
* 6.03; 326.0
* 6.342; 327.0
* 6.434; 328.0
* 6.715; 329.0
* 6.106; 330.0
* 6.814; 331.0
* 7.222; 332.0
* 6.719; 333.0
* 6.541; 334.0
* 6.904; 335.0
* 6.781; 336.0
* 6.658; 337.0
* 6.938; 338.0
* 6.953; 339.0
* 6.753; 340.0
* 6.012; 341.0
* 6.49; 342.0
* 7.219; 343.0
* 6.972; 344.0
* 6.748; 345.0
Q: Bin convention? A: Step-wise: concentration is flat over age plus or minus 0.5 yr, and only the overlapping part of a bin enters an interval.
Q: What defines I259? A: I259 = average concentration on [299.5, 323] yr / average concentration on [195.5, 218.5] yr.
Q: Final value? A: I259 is 1.20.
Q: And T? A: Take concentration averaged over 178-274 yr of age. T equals 6.02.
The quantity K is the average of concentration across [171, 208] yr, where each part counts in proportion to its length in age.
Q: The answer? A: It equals 5.47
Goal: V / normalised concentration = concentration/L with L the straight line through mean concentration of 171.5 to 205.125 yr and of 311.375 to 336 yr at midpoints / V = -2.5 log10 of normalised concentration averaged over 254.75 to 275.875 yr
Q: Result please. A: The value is -0.12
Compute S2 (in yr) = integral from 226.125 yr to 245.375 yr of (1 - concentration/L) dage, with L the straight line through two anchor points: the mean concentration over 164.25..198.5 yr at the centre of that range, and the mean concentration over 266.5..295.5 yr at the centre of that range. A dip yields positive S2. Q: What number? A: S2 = 2.6 yr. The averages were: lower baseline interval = 5.9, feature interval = 5.57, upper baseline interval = 6.86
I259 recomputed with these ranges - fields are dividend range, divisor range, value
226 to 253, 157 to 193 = 0.92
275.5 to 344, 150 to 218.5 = 1.11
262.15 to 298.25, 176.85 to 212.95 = 1.27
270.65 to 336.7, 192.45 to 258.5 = 1.15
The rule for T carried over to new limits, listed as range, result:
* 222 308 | 6.52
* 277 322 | 6.8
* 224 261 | 6.11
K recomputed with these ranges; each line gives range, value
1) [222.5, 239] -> 5.56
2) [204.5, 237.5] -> 6.11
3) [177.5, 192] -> 5.96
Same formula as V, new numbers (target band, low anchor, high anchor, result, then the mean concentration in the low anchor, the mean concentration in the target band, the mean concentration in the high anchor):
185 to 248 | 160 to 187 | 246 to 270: 0.177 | 6.64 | 5.66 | 6.69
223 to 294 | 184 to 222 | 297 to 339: -0.067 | 5.52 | 6.47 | 6.67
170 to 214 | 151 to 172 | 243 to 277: 0.203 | 6.82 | 5.63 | 6.71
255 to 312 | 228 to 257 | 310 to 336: -0.092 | 5.92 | 6.82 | 6.61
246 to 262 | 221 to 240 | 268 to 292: -0.067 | 5.69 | 6.66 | 6.88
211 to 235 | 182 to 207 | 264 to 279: -0.136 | 4.92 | 6.32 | 6.74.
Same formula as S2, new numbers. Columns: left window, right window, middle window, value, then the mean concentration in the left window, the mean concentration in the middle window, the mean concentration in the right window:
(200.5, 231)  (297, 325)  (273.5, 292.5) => -1.03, 6.27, 6.91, 6.68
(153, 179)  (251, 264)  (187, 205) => 6.12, 6.74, 4.45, 6.72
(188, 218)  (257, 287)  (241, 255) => -0.66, 5.28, 6.57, 6.8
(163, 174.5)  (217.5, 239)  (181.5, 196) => 2.80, 6.82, 5.26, 5.87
